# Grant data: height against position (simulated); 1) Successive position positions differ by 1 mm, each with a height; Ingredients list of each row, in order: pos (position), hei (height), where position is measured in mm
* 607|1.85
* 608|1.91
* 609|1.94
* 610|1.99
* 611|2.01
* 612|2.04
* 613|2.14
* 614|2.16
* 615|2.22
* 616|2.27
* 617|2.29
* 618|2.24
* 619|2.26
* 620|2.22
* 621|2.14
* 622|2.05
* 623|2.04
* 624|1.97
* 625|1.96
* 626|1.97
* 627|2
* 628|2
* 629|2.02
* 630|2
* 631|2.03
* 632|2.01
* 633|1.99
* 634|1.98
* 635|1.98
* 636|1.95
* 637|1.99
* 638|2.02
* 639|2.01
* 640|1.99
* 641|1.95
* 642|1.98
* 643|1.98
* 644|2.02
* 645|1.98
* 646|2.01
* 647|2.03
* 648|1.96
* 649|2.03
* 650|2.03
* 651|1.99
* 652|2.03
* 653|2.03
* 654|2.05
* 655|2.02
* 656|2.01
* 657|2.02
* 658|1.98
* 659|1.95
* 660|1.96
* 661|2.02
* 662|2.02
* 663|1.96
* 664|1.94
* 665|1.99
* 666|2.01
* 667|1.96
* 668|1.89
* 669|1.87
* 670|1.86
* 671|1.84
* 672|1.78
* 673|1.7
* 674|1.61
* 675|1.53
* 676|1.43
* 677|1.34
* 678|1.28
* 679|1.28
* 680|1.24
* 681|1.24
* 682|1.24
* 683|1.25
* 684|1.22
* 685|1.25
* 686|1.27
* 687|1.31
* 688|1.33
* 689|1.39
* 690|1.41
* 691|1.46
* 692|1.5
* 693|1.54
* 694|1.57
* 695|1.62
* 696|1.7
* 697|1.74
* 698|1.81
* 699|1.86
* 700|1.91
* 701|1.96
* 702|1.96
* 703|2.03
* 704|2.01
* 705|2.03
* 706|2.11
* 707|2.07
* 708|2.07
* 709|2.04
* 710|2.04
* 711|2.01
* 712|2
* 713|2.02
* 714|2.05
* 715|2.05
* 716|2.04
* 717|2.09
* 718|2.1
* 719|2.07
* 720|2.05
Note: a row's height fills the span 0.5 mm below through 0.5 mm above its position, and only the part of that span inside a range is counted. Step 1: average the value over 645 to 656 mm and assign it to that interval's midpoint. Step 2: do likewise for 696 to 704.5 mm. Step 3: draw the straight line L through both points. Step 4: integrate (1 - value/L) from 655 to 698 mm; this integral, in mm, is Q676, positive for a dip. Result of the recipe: 7.0 mm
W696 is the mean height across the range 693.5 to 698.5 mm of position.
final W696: 1.69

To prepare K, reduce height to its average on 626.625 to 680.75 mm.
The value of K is 1.9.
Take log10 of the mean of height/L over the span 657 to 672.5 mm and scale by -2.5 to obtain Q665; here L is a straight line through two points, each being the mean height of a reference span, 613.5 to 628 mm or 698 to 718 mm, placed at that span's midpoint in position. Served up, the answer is 0.07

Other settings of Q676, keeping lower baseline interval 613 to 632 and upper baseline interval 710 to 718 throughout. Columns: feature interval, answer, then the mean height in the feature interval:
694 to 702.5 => 1.0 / 1.81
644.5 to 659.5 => 0.5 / 2.01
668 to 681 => 3.2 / 1.56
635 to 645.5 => 0.5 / 1.99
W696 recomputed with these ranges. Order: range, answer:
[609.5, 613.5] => 2.04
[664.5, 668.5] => 1.96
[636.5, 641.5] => 1.99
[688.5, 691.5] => 1.42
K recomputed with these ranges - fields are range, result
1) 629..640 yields 2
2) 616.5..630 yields 2.09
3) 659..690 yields 1.6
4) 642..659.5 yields 2.01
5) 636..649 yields 1.99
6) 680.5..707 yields 1.61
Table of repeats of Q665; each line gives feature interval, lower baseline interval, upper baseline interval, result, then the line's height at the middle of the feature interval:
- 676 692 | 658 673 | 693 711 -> 0.412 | 1.92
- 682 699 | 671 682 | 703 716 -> 0.166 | 1.7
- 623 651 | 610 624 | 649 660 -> 0.042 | 2.07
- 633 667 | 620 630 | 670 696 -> -0.132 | 1.77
